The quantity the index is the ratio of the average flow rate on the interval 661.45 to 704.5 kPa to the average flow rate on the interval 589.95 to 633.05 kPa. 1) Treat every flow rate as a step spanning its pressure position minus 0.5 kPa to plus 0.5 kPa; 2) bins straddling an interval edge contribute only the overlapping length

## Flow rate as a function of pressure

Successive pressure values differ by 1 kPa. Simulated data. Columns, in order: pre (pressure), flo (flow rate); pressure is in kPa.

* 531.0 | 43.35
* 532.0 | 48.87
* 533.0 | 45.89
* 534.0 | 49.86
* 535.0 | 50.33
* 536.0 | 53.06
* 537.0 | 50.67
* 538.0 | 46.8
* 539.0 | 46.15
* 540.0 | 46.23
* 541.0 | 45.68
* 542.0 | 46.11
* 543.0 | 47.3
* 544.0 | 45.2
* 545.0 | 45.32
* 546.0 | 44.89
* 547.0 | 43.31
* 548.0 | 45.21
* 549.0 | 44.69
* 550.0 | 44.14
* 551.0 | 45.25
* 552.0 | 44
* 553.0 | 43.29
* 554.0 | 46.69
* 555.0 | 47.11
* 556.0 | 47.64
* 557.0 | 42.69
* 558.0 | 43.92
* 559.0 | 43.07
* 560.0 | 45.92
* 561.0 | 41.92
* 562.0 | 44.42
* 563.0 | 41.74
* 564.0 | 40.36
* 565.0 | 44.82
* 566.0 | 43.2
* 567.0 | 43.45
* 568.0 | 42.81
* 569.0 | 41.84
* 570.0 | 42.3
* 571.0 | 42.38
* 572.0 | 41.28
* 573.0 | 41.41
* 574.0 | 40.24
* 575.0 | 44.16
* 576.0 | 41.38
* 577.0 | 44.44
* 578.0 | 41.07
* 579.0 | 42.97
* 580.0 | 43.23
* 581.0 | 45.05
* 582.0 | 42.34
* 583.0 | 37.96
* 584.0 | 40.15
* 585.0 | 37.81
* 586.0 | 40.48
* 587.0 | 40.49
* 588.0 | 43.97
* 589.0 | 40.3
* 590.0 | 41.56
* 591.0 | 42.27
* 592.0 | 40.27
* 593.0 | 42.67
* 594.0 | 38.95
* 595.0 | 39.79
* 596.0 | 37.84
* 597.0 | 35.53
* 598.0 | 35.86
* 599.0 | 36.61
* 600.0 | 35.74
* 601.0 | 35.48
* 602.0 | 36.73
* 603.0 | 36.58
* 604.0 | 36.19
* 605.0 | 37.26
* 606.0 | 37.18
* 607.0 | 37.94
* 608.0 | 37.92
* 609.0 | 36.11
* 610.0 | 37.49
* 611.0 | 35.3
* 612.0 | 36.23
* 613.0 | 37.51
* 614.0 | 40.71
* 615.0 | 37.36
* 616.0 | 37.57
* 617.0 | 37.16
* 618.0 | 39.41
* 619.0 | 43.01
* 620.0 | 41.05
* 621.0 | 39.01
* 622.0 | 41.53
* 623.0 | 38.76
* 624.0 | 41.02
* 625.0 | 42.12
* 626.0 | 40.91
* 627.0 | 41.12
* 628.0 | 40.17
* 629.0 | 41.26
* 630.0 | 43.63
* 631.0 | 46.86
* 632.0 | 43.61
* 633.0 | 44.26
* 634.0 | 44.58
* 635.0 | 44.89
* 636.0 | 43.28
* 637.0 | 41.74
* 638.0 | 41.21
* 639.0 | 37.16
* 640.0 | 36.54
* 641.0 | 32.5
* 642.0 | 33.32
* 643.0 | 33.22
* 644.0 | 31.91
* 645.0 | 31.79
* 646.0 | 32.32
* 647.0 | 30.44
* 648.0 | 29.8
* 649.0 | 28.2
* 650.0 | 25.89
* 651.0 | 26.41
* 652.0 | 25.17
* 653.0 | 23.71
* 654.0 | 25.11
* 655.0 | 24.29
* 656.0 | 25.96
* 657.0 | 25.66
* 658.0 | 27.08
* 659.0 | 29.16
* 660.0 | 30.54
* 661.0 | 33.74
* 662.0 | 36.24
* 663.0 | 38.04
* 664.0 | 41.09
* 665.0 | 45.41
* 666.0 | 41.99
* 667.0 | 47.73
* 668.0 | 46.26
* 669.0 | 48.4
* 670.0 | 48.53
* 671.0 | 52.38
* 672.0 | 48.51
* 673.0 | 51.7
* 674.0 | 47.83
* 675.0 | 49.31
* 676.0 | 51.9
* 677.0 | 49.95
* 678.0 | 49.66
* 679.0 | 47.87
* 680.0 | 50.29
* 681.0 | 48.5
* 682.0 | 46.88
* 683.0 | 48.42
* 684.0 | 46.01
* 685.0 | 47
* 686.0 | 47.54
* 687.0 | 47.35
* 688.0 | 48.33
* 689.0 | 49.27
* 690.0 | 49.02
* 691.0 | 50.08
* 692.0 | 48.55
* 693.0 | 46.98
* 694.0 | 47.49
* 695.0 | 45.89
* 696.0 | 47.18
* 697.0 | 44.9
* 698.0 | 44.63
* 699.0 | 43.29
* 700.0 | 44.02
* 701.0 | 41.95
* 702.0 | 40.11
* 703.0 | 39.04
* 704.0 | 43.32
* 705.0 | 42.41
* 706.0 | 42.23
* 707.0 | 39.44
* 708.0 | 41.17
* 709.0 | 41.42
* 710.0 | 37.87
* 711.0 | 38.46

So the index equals 1.2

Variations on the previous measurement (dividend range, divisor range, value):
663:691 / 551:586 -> 1.12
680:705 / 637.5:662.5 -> 1.52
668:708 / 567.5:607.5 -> 1.17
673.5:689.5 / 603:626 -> 1.26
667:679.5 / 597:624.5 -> 1.30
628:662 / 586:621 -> 0.88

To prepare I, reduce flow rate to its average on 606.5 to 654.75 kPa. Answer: 37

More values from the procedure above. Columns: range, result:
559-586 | 42.2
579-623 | 39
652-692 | 42.6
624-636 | 43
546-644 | 40.8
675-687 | 48.5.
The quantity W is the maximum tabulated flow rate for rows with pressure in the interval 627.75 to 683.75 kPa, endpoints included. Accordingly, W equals 52.38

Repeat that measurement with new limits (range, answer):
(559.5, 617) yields 45.92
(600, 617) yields 40.71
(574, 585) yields 45.05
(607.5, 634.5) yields 46.86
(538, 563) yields 47.64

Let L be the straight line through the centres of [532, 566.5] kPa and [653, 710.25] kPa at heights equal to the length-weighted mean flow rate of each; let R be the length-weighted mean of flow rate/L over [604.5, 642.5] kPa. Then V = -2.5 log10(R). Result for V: 0.12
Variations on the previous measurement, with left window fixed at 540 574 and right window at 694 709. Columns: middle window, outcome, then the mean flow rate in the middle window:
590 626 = 0.138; 38.4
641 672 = 0.255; 34.2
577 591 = 0.059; 41.5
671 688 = -0.134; 48.8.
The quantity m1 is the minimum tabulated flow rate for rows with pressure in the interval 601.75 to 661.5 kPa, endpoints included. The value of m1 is 23.71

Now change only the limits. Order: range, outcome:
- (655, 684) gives 24.29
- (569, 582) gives 40.24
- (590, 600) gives 35.53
